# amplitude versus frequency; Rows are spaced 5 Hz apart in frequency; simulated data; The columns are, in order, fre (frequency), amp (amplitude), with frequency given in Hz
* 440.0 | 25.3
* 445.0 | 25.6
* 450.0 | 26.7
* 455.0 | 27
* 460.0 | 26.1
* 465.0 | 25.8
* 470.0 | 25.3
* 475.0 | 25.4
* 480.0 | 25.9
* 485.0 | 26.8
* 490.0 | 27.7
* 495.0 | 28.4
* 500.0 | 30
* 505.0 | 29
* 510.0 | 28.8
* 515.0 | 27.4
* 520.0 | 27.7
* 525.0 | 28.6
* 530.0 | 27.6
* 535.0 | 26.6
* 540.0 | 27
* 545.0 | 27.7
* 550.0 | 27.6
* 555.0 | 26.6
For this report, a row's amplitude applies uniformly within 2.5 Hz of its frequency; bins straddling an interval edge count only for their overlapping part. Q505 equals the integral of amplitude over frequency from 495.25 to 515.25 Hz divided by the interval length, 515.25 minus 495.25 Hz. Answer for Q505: 28.9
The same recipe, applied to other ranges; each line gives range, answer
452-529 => 27.3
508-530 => 28.1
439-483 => 25.9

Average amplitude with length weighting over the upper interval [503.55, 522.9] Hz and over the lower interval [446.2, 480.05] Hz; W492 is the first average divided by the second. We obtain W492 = 1.1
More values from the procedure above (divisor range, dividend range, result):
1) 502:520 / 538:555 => 0.96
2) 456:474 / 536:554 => 1.06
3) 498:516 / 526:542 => 0.94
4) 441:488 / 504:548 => 1.07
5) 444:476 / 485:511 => 1.10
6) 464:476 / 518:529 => 1.10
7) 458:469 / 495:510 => 1.13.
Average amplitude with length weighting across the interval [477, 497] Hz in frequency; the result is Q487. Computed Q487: 27.1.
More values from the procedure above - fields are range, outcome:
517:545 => 27.5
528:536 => 27.2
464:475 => 25.5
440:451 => 25.9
